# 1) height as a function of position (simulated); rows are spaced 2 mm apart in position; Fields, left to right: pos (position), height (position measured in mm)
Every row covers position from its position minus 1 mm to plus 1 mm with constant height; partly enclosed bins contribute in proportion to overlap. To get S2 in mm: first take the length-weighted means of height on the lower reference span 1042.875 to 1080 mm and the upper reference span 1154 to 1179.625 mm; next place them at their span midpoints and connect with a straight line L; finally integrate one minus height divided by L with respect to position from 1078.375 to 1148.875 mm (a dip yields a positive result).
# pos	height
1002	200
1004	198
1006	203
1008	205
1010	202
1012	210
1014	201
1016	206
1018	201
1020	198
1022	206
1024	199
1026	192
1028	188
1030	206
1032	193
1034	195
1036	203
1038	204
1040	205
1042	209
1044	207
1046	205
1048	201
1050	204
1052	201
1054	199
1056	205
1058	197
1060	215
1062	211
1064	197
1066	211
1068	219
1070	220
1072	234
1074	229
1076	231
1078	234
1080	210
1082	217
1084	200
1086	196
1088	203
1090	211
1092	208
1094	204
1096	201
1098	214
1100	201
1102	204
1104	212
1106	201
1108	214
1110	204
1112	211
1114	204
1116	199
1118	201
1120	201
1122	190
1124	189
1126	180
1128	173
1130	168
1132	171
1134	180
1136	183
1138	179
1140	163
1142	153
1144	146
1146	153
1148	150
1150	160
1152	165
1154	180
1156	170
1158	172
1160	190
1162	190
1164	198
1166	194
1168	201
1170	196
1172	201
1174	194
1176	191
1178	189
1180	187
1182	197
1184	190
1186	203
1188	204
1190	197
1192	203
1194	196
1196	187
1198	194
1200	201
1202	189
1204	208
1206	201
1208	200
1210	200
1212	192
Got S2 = 3.4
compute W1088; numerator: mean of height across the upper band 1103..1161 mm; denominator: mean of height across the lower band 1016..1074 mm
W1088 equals 0.89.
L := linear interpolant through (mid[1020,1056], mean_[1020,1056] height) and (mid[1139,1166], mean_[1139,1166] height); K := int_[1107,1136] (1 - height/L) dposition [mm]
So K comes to -2.18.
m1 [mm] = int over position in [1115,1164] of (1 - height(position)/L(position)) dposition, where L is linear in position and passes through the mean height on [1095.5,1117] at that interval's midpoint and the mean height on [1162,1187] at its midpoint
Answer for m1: 6.1 mm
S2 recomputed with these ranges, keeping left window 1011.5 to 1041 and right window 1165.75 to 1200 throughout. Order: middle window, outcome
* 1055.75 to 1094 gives -2.71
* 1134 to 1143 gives 1.20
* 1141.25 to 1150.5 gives 2.11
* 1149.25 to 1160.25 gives 1.38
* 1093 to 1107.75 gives -0.57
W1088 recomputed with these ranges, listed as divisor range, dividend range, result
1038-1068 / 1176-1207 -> 0.96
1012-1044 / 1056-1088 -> 1.07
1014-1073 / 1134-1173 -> 0.86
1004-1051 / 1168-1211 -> 0.97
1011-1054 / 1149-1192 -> 0.94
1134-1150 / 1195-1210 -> 1.22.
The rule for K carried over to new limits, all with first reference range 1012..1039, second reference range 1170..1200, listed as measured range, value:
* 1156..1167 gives 0.50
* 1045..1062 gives -0.41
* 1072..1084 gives -1.49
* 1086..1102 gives -0.59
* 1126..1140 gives 1.55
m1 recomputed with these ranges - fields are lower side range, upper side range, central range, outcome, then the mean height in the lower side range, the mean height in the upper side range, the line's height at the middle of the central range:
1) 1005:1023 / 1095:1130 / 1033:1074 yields -1.2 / 204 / 199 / 202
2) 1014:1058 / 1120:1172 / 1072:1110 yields -4.4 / 201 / 177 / 189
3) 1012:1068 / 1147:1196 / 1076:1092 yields -1.1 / 203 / 188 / 198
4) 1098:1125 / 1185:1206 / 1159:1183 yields 0.7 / 203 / 198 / 200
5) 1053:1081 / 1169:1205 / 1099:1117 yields 0.3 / 215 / 196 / 209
